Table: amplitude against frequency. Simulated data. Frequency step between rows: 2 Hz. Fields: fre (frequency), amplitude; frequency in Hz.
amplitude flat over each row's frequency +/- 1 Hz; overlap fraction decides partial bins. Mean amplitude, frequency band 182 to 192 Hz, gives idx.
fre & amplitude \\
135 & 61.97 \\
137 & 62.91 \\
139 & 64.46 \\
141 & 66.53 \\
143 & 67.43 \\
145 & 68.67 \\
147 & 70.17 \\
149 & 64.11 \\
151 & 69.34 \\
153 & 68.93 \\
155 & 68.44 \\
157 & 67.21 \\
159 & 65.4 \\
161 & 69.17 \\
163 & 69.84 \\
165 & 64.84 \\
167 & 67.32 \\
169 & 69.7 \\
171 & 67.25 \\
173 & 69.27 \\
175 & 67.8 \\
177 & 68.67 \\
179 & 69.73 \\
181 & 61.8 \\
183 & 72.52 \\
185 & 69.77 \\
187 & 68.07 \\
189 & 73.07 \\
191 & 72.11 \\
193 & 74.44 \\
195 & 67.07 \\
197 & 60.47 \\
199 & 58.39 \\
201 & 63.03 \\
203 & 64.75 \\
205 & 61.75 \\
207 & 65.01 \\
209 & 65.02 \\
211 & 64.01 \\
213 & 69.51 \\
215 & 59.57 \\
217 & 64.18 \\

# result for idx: 71.1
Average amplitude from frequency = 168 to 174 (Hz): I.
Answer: 68.7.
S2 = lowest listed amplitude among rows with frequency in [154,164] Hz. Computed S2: 65.4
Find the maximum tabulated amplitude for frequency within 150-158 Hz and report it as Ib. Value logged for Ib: 69.34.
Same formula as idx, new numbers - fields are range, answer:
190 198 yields 68.5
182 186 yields 71.1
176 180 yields 69.2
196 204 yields 61.7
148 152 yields 66.7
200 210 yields 63.9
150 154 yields 69.1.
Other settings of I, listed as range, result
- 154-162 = 67.6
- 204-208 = 63.4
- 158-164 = 68.1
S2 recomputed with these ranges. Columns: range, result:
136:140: 62.91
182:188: 68.07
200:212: 61.75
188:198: 60.47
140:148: 66.53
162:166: 64.84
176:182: 61.8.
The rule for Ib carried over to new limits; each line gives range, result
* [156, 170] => 69.84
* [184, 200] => 74.44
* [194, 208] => 67.07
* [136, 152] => 70.17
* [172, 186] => 72.52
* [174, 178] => 68.67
